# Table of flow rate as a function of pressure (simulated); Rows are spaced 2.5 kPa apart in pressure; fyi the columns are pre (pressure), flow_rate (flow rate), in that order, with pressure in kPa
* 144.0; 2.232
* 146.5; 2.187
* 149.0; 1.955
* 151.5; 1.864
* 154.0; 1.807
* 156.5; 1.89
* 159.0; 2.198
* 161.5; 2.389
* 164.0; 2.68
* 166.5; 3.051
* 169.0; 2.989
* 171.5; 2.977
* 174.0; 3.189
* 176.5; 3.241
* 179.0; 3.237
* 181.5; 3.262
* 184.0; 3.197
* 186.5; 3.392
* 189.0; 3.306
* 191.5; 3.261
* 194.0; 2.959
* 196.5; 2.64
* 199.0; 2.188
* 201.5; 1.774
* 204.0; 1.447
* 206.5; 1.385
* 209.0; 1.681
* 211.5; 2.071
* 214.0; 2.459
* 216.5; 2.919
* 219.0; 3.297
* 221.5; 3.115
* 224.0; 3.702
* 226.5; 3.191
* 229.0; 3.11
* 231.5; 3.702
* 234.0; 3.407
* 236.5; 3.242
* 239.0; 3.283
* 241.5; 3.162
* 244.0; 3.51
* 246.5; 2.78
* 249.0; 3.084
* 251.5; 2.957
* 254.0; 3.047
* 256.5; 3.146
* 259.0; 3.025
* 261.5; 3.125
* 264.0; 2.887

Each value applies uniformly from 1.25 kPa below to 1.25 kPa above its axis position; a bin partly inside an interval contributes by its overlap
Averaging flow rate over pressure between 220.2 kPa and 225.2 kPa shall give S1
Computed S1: 3.4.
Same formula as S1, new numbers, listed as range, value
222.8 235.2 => 3.42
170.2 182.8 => 3.18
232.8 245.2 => 3.32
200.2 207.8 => 1.54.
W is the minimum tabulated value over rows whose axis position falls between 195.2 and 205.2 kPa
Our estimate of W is 1.447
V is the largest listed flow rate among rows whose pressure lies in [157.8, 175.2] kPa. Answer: 3.189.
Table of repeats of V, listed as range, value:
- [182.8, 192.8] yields 3.392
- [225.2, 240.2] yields 3.702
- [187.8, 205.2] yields 3.306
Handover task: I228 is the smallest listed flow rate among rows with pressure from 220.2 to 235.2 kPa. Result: 3.11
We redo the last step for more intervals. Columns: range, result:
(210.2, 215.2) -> 2.071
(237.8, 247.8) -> 2.78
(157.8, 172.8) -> 2.198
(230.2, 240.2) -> 3.242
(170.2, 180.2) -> 2.977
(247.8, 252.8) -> 2.957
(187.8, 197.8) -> 2.64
